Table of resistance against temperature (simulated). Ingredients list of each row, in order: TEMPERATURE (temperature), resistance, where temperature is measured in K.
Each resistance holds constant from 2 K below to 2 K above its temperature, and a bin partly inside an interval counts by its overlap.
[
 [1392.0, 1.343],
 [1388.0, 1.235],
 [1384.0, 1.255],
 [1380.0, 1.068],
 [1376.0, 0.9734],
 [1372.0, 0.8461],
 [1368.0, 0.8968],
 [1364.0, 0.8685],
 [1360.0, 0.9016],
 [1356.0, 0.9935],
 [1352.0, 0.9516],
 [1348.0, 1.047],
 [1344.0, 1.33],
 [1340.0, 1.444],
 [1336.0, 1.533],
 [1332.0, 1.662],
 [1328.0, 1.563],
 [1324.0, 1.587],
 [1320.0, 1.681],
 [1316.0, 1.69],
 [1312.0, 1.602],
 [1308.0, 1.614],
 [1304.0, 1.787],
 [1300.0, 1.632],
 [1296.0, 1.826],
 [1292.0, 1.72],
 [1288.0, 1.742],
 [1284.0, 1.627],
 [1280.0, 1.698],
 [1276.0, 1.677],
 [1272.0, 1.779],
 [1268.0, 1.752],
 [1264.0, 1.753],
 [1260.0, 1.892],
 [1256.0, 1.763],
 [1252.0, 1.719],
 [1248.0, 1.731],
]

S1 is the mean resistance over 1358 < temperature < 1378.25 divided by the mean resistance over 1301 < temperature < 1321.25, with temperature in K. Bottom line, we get 0.54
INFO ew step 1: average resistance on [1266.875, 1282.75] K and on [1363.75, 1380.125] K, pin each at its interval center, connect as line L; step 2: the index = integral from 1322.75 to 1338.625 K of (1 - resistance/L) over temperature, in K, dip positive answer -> -4.0 K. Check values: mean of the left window 1.72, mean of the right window 0.921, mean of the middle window 1.58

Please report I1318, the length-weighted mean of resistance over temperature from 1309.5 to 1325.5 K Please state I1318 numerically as 1.64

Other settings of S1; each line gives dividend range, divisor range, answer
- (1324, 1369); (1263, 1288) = 0.71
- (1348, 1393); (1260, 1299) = 0.59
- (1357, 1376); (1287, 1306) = 0.51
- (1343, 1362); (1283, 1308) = 0.60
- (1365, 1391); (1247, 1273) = 0.59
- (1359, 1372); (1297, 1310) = 0.52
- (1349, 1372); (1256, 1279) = 0.52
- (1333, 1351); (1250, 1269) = 0.75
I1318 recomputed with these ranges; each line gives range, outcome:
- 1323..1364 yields 1.27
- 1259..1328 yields 1.7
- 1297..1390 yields 1.32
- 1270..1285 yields 1.7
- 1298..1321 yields 1.67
